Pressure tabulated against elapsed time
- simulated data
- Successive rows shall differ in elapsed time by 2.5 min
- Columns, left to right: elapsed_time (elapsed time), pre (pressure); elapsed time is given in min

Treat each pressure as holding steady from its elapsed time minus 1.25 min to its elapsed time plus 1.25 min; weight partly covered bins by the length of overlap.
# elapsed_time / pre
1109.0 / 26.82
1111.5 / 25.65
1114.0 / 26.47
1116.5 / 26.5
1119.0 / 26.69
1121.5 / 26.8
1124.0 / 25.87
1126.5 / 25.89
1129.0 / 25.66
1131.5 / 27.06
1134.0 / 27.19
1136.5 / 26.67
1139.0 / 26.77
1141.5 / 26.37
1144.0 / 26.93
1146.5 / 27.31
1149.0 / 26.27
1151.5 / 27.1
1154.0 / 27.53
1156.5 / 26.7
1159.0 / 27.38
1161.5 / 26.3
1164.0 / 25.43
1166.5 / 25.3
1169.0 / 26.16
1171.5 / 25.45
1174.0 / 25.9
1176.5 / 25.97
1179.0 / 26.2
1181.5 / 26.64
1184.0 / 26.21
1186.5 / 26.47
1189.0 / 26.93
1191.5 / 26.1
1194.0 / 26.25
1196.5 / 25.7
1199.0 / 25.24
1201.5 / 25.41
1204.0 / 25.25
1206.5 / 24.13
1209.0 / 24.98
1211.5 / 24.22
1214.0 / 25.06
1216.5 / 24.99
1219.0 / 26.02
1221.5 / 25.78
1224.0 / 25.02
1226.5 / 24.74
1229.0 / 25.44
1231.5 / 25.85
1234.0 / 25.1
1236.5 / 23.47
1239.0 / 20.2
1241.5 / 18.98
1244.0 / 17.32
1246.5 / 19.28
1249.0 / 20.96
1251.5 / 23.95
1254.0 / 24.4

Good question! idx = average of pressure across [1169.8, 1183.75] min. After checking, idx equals 26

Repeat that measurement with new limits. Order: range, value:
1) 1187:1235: 25.4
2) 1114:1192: 26.4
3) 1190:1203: 25.8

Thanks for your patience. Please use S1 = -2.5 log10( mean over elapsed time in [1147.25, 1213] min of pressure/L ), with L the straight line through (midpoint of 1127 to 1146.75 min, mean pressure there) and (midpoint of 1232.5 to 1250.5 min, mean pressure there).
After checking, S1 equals -0.07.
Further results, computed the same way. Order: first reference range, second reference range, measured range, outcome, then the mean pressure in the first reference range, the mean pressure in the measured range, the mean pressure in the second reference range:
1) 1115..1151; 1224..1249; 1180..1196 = -0.09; 26.6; 26.4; 22.3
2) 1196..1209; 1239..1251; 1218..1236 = -0.16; 25.1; 25.3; 19.5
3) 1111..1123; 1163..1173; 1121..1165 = -0.03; 26.5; 26.6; 25.6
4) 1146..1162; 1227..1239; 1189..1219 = 0.00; 27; 25.3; 24.5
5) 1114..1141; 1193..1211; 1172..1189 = -0.03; 26.5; 26.2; 25.2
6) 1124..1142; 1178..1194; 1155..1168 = 0.01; 26.5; 26.2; 26.4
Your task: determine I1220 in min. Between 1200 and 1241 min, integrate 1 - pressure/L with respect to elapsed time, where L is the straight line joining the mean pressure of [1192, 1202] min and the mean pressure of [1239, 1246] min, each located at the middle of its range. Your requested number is -5.0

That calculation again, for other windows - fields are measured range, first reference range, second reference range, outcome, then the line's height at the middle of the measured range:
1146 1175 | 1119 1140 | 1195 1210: -0.51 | 25.9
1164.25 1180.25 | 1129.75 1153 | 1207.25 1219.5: 0.14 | 26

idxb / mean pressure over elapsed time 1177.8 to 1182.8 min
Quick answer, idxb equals 26.4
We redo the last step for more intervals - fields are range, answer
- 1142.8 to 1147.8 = 27.1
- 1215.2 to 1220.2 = 25.5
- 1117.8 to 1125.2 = 26.5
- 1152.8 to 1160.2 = 27.2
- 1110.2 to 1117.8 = 26.2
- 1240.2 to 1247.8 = 18.6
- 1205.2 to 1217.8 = 24.7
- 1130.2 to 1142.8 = 26.8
